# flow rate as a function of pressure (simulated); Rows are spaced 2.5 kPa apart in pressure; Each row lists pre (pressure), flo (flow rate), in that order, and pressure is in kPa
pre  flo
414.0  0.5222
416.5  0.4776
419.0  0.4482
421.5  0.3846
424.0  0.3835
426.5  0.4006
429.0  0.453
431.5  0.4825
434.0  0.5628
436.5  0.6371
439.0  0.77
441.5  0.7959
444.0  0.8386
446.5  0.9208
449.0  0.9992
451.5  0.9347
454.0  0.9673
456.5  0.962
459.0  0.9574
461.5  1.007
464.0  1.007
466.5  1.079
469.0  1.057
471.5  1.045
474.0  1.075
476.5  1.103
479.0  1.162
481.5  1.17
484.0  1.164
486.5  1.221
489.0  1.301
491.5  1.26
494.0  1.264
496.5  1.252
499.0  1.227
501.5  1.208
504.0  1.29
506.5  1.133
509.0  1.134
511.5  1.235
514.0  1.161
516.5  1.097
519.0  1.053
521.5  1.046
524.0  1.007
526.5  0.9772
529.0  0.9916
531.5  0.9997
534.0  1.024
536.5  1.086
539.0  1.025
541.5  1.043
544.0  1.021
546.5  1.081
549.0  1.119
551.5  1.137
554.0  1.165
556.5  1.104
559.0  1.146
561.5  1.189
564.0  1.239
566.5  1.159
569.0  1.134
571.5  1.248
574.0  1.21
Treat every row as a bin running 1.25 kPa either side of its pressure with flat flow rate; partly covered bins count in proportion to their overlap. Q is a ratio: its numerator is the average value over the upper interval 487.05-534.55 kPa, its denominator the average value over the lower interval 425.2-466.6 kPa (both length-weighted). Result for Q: 1.42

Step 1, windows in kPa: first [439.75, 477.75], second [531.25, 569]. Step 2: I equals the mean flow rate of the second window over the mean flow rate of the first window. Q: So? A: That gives 1.13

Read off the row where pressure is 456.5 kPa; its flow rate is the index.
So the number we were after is 0.962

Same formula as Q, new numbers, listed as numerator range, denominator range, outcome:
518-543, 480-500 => 0.83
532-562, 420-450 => 1.73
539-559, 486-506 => 0.88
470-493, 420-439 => 2.37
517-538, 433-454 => 1.25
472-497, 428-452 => 1.62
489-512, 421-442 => 2.28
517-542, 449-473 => 1.02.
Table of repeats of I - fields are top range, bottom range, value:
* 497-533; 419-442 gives 2.11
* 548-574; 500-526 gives 1.03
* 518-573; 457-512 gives 0.95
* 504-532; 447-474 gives 1.08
